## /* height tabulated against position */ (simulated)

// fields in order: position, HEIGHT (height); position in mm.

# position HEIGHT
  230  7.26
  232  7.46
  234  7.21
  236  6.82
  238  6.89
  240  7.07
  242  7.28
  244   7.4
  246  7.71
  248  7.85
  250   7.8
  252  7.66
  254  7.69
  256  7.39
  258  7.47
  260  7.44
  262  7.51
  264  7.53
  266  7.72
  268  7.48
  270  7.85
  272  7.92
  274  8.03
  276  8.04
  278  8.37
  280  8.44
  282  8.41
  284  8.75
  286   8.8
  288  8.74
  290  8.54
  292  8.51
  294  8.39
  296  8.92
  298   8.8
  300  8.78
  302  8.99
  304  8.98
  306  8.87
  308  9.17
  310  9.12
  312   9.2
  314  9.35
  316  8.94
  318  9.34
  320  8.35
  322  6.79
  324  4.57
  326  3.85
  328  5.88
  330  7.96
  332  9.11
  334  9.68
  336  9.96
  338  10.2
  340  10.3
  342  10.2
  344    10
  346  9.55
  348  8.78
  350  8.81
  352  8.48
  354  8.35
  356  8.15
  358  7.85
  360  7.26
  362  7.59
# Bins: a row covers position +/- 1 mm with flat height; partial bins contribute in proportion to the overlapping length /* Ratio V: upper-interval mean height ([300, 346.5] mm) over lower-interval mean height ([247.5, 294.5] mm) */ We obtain 1.08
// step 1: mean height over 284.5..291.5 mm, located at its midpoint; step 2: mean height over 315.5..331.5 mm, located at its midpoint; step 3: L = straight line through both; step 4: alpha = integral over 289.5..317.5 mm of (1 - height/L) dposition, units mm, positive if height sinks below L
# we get -3.6 mm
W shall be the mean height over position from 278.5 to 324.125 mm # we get 8.63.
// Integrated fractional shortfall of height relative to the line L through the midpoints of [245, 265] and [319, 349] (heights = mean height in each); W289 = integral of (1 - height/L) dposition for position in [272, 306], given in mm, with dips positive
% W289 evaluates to -2.8 mm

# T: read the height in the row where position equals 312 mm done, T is 9.2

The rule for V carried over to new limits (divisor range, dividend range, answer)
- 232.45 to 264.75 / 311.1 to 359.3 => 1.14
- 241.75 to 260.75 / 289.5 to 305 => 1.15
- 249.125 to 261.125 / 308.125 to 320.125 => 1.20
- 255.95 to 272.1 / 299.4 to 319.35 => 1.20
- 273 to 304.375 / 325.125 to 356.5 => 1.02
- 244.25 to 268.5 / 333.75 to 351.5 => 1.27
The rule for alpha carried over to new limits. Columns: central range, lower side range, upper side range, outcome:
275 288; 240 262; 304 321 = -0.3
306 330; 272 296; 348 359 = 1.9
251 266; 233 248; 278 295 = 0.4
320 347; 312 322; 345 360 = 1.0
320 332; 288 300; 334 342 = 4.2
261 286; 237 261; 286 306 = 0.3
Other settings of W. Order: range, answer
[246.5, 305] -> 8.16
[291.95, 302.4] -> 8.74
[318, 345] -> 8.26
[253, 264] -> 7.5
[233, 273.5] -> 7.49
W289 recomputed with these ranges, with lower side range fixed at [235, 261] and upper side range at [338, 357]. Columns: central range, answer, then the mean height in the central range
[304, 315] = -0.8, 9.13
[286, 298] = -0.6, 8.65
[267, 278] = -0.1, 7.91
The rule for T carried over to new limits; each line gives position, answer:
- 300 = 8.78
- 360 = 7.26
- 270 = 7.85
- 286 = 8.8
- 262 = 7.51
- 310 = 9.12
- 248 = 7.85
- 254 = 7.69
